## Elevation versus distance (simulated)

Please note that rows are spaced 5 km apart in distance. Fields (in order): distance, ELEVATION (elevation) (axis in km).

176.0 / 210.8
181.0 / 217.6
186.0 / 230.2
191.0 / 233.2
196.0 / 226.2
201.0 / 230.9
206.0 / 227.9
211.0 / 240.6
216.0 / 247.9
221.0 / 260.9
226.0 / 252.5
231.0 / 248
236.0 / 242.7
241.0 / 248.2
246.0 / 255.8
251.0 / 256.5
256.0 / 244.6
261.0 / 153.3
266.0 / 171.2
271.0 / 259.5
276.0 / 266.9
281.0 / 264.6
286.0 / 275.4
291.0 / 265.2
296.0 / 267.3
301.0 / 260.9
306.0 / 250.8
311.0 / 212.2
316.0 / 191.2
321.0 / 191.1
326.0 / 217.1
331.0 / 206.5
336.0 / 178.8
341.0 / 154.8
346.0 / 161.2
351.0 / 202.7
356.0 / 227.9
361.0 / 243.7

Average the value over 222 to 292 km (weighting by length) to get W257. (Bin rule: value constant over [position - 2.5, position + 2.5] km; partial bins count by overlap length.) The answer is 243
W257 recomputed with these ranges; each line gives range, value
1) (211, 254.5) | 251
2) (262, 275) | 214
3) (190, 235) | 241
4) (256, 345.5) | 222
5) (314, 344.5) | 189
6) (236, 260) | 244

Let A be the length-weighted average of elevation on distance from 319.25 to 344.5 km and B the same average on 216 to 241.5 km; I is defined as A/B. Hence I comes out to 0.8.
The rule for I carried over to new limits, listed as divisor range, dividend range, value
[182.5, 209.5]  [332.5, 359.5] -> 0.82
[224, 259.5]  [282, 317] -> 1.01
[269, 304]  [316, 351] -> 0.70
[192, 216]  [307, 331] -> 0.88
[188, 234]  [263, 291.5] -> 1.03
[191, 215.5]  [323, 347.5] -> 0.79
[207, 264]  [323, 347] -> 0.77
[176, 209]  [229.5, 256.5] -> 1.10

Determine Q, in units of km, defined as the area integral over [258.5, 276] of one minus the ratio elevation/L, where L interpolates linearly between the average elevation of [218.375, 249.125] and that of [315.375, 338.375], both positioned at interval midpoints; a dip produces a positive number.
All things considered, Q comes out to 2.0 km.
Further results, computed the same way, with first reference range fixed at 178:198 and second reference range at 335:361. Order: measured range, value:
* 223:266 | -4.0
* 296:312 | -3.8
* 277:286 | -2.7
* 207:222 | -1.8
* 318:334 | -0.6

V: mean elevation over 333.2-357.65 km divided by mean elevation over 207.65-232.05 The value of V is 0.74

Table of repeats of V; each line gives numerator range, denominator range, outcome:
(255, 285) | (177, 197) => 1.01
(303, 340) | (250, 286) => 0.88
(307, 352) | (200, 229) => 0.79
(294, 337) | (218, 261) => 0.90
